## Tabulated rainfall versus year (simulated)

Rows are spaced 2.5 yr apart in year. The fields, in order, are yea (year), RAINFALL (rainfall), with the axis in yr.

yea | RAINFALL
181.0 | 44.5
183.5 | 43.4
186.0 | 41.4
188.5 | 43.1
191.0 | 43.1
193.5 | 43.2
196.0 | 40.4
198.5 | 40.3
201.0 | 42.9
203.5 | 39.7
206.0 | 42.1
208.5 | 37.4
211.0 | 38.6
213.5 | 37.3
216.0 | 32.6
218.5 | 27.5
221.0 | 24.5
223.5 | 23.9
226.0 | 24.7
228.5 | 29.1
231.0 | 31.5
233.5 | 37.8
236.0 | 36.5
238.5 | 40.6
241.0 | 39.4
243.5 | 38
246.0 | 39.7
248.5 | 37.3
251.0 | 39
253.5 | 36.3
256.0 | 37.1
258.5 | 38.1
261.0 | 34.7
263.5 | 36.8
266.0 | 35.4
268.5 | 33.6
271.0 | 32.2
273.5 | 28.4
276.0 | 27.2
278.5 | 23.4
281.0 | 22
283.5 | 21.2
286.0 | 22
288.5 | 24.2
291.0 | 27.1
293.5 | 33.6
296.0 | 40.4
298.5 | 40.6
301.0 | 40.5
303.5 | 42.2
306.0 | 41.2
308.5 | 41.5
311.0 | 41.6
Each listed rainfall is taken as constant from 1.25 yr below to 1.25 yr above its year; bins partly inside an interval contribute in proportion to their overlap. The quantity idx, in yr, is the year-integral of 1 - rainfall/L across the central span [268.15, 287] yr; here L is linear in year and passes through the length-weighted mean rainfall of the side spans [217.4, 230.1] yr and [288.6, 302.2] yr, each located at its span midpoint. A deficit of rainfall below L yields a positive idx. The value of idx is 4.00 yr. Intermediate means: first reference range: 26.1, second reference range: 35.4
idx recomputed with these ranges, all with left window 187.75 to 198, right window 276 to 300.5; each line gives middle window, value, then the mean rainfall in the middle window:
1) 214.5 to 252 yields 2.83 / 33.5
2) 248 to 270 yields -2.42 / 36.4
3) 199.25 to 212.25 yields 0.09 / 40.1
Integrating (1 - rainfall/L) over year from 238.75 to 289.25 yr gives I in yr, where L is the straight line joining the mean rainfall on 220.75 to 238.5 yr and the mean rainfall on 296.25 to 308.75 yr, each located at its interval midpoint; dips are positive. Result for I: 3.8 yr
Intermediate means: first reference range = 30.8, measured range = 32.5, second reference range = 41.1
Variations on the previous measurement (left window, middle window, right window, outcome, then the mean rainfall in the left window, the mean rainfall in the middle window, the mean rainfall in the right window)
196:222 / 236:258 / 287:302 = -1.7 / 36.6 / 38.3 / 34.1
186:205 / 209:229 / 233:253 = 5.0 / 41.8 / 30.1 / 38.5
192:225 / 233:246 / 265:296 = -2.4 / 36.1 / 38.6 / 28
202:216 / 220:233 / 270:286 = 2.8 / 38.5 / 27.4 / 25.3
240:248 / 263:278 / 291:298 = 2.3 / 38.9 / 31.6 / 35.6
